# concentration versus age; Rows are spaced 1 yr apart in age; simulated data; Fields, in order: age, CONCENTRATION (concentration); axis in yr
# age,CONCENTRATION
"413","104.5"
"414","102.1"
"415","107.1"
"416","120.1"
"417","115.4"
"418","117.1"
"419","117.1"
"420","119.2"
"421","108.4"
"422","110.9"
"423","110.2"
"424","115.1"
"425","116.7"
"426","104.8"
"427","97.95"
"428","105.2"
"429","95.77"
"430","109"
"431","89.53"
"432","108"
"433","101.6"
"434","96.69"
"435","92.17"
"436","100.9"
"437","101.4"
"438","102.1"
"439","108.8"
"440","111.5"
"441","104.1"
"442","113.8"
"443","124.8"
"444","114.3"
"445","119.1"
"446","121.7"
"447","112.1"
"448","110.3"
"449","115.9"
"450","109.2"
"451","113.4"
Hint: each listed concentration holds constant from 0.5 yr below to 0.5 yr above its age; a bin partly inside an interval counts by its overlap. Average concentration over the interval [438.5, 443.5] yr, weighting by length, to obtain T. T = 113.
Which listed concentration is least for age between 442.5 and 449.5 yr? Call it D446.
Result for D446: 110.3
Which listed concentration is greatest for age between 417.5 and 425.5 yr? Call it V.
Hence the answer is 119.2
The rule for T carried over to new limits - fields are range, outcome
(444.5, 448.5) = 116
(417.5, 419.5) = 117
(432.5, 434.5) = 99.1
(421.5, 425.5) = 113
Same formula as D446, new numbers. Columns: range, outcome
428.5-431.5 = 89.53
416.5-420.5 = 115.4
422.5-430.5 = 95.77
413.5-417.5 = 102.1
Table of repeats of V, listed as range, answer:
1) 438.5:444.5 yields 124.8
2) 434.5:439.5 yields 108.8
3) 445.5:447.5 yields 121.7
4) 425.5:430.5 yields 109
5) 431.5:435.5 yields 108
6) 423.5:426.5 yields 116.7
